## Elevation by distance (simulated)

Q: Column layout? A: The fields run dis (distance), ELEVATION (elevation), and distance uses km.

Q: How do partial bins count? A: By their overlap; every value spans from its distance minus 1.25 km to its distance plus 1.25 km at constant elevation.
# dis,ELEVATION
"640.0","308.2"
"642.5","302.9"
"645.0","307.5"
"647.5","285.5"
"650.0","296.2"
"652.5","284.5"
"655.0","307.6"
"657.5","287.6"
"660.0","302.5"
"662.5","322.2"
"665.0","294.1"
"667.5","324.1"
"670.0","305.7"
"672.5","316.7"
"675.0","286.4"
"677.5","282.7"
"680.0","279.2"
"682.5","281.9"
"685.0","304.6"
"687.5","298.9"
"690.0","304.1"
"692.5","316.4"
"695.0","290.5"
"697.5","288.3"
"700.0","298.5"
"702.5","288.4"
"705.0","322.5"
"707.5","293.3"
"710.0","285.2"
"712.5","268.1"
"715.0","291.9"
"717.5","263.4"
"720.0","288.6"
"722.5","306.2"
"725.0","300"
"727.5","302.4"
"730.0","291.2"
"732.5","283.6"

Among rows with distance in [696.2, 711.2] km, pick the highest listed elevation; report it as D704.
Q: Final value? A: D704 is 322.5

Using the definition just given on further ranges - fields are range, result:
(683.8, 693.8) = 316.4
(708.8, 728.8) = 306.2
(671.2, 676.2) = 316.7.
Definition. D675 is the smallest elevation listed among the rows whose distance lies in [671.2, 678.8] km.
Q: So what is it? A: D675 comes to 282.7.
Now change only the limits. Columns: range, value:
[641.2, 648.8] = 285.5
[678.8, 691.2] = 279.2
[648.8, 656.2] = 284.5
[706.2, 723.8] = 263.4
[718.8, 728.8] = 288.6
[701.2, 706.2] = 288.4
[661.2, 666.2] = 294.1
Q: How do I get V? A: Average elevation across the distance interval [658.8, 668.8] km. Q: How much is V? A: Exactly 311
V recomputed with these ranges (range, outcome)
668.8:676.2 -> 303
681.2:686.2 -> 293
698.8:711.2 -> 298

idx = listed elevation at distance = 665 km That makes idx 294.1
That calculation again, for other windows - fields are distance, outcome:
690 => 304.1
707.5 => 293.3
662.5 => 322.2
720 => 288.6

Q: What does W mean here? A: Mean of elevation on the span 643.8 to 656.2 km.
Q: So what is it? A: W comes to 296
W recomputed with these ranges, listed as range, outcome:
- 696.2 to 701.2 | 293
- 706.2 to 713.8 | 283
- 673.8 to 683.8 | 283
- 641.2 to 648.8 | 299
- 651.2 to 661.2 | 296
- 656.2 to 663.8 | 304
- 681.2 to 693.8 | 301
